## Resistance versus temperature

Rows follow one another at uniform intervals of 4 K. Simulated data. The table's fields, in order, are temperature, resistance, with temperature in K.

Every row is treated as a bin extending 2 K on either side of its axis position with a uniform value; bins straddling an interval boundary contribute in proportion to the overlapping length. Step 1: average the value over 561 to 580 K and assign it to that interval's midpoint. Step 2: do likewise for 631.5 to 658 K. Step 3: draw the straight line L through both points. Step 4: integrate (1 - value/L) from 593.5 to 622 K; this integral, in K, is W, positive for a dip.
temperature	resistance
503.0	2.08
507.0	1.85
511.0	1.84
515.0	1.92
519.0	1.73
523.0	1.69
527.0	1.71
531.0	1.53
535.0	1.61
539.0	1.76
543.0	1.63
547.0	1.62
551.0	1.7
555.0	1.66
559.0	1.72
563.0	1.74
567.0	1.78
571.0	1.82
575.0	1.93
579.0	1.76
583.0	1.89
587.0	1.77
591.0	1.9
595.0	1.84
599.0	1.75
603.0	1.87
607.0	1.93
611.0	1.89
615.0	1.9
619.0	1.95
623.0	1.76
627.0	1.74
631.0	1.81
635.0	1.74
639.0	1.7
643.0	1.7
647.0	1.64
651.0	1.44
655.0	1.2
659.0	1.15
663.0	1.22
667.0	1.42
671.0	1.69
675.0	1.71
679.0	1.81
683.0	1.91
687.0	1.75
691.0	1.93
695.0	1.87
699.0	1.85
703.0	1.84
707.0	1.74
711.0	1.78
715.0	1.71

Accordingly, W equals -3.1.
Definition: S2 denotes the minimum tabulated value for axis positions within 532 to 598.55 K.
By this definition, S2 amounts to 1.61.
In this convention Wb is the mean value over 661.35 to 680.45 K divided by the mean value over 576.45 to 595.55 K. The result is 0.9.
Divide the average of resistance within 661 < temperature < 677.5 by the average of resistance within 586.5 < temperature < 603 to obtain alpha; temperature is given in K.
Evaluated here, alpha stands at 0.8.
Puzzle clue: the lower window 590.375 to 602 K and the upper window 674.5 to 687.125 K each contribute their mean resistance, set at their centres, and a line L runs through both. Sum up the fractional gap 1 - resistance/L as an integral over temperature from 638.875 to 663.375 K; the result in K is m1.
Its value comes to 5.2 K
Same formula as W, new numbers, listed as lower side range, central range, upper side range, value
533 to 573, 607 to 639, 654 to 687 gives -4.39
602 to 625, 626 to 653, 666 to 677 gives 1.37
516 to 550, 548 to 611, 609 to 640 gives -2.18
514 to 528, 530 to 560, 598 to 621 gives 2.27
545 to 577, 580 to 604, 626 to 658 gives -2.00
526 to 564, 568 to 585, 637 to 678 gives -2.40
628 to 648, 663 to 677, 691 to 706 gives 1.89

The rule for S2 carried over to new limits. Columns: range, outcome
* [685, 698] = 1.75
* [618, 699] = 1.15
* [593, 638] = 1.74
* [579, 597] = 1.76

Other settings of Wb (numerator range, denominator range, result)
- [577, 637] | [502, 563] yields 1.06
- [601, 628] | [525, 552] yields 1.13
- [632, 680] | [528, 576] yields 0.90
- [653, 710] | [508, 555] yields 0.97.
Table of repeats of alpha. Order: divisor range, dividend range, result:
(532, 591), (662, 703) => 0.99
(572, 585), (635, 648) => 0.91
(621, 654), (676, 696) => 1.10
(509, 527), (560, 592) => 1.02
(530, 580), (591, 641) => 1.06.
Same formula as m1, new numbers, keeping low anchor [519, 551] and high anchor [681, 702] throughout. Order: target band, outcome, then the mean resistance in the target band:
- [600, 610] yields -0.8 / 1.88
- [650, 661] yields 3.4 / 1.25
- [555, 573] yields -0.6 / 1.75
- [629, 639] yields 0.1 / 1.76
